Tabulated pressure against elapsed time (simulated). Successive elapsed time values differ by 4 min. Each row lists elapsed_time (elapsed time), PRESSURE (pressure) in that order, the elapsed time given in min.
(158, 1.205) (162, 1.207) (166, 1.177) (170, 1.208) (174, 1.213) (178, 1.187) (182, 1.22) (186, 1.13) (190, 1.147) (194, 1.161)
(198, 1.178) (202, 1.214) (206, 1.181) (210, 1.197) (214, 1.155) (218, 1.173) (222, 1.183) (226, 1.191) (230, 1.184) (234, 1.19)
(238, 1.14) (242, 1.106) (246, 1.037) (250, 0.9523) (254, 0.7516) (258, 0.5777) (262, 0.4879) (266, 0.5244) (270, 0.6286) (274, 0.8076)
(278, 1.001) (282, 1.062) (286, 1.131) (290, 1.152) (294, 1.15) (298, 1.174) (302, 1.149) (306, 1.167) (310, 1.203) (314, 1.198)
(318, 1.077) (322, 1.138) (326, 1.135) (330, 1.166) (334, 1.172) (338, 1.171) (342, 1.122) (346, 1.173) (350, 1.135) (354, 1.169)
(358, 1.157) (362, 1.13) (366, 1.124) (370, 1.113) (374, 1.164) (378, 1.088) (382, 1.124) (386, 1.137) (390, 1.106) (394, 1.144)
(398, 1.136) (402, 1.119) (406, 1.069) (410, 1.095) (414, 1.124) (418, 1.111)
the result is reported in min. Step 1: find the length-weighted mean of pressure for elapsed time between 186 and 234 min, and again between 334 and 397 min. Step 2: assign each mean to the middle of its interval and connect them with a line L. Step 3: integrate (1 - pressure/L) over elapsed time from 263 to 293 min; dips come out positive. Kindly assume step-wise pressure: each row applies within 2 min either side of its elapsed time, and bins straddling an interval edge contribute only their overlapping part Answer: 6.8 min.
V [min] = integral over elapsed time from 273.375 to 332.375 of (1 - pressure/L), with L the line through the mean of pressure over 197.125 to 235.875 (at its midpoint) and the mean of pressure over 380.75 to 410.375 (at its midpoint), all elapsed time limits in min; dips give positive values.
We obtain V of 1.6 min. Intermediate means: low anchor 1.18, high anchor 1.12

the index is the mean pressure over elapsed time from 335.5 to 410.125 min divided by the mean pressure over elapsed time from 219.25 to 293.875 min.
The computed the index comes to 1.18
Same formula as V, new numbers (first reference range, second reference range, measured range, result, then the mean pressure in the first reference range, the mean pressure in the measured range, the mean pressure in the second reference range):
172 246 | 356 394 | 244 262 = 5.72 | 1.17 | 0.792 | 1.13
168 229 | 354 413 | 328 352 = -0.40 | 1.18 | 1.16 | 1.12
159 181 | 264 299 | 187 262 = 0.23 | 1.2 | 1.08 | 0.953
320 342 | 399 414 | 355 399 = -0.34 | 1.15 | 1.13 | 1.1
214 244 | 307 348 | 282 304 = 0.31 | 1.17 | 1.14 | 1.16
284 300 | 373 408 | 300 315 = -0.41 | 1.15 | 1.18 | 1.12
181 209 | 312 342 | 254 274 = 9.67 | 1.18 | 0.6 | 1.15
